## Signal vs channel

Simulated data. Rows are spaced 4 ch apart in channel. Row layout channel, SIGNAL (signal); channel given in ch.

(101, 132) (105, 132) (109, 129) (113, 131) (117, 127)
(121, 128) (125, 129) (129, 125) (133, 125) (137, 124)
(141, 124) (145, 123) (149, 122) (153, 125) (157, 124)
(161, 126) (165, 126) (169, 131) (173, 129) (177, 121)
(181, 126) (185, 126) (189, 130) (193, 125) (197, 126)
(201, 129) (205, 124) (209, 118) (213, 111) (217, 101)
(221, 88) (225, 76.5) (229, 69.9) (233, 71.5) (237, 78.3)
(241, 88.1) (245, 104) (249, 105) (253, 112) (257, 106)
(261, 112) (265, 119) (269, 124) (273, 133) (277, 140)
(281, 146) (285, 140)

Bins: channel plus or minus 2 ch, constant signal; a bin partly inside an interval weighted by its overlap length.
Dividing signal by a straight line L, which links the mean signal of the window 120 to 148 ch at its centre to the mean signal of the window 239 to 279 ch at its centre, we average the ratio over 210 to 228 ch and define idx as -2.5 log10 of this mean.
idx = 0.24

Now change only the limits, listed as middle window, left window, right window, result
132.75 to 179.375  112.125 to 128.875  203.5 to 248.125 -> -0.08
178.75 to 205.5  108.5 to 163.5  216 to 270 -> -0.15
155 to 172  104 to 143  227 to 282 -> -0.05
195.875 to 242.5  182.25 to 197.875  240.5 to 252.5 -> 0.17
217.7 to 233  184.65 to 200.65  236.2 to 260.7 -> 0.37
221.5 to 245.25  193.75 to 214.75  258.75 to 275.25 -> 0.46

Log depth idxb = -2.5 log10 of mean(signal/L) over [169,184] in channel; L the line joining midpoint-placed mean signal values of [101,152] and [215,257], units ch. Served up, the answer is -0.15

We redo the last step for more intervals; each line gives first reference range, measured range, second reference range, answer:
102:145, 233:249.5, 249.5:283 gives 0.345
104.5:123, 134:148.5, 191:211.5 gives 0.035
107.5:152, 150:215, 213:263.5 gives -0.136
